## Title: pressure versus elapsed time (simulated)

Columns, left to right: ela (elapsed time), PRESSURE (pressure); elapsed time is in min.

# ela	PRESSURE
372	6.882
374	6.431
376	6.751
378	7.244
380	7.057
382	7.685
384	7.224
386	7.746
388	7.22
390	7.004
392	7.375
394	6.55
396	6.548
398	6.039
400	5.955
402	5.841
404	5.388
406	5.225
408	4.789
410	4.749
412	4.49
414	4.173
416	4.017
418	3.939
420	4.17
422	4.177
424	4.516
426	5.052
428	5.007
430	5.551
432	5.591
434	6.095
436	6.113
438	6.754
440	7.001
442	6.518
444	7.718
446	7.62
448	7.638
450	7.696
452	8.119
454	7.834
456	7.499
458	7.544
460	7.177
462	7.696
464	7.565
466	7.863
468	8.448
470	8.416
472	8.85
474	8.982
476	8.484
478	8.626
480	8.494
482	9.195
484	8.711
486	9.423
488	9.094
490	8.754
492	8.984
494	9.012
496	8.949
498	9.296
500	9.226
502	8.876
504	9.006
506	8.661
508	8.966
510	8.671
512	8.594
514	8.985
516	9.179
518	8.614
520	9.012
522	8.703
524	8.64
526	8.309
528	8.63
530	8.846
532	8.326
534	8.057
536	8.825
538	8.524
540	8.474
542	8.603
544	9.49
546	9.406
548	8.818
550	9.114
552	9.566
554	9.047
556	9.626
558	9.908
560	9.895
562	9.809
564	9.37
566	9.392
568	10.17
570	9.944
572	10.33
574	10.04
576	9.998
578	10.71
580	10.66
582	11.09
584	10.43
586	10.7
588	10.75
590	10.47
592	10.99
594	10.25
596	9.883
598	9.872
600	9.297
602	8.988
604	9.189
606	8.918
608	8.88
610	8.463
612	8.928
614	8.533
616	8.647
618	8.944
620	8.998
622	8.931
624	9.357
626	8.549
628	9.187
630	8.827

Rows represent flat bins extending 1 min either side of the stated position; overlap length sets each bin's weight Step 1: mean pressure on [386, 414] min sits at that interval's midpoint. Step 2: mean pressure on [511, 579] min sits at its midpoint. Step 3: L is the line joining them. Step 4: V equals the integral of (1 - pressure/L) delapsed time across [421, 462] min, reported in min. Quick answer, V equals 1.89 min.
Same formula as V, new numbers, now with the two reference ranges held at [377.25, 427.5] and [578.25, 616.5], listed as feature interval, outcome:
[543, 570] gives -1.81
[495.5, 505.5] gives -1.65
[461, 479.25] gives -3.00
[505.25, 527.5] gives -1.81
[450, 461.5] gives -1.33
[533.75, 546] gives -0.25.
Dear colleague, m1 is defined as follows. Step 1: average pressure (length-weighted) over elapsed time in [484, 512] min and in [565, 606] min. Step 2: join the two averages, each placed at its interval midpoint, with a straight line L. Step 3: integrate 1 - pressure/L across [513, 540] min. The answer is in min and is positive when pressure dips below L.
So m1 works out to 2.0 min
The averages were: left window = 8.97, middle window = 8.66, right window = 10.1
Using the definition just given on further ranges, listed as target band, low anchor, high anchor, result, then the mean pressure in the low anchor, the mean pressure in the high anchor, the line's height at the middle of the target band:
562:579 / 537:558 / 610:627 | -1.8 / 9.11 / 8.84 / 9.02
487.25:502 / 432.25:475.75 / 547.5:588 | -1.1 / 7.56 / 9.96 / 8.42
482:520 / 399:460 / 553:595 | -4.5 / 5.91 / 10.2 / 8.02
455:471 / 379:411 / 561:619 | -0.4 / 6.4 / 9.78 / 7.58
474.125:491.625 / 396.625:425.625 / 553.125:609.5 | -4.7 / 4.85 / 9.94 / 6.99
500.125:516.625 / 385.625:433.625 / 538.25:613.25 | -1.9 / 5.44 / 9.7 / 7.97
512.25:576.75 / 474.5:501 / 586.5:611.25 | 1.1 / 8.94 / 9.68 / 9.32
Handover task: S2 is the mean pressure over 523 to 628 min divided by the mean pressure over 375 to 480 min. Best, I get 1.42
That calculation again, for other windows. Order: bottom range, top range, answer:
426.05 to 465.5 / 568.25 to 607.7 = 1.45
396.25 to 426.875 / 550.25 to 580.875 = 2.03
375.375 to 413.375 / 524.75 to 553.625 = 1.39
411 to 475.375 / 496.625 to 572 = 1.38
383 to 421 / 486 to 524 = 1.56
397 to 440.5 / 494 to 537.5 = 1.69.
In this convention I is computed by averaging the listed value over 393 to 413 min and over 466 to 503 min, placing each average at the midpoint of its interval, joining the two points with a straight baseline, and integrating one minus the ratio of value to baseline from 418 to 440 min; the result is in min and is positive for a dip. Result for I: 4.4 min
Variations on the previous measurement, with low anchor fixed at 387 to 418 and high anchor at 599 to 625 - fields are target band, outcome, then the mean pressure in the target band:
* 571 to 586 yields -3.7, 10.5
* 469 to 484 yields -4.2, 8.72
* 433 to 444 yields -0.7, 6.61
